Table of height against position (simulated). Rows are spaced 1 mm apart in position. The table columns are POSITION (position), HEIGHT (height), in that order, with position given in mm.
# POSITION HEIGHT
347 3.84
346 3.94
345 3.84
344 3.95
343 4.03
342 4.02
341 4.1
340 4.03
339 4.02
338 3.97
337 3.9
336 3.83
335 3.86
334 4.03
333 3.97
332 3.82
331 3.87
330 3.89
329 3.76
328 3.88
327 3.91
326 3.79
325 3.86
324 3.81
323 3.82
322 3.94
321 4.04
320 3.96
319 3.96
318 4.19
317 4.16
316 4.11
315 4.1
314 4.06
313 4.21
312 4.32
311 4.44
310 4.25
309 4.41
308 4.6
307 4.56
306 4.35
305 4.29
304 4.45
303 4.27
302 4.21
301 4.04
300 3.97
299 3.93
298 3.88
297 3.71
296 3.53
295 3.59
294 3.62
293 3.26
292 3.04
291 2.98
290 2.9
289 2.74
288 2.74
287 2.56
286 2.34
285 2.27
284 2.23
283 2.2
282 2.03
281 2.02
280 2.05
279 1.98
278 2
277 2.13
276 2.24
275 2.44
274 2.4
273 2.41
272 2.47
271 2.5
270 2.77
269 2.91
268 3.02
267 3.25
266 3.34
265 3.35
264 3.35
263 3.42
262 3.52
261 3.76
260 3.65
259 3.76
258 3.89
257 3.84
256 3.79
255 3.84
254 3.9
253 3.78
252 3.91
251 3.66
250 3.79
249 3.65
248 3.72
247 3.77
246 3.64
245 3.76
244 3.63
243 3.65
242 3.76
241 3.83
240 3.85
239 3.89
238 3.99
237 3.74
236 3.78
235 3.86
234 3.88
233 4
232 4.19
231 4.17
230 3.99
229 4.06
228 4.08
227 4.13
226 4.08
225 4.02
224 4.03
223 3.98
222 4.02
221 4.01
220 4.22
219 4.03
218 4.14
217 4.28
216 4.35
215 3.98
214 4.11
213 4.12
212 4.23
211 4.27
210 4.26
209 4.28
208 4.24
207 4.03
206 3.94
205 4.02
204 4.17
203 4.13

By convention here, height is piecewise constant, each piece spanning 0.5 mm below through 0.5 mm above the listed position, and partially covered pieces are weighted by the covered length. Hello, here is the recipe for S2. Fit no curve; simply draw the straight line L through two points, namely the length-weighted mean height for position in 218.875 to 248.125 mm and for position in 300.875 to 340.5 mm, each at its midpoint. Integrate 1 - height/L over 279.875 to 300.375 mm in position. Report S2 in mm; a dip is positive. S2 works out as 5.51 mm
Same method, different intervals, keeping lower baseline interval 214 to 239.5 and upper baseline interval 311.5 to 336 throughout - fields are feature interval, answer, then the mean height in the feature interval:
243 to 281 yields 7.6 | 3.21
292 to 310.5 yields -0.2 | 4.02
